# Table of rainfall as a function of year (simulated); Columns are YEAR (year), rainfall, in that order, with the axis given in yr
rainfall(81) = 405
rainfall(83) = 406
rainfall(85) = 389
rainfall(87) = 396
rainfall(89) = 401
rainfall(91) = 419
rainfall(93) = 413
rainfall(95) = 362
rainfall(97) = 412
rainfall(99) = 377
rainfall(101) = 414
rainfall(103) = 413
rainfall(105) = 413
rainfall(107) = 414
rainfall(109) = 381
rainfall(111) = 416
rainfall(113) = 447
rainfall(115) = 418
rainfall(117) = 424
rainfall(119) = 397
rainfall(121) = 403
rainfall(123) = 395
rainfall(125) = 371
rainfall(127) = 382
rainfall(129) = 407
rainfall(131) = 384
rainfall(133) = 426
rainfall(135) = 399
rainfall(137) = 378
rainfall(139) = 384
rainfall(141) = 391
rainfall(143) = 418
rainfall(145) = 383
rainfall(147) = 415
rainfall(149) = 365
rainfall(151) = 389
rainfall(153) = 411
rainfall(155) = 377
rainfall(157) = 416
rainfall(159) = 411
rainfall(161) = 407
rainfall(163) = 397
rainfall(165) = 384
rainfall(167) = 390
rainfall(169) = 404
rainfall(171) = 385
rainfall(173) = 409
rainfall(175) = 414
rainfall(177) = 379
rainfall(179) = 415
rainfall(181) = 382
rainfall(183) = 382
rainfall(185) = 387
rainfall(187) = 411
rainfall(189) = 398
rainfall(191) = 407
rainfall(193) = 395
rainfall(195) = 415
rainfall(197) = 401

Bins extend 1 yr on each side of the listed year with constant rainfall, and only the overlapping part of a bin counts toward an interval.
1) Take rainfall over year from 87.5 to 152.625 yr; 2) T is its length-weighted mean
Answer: 400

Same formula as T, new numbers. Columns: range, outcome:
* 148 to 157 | 389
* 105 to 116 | 415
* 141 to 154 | 396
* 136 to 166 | 395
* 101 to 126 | 408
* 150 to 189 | 397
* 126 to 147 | 396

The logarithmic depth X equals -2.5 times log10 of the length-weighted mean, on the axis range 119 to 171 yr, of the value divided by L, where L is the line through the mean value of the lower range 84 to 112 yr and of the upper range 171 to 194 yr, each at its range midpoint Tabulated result 0.01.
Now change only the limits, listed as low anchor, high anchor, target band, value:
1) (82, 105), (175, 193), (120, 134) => 0.01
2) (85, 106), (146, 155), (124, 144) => 0.00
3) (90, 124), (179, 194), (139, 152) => 0.02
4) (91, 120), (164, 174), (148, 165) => 0.00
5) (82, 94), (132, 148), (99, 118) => -0.03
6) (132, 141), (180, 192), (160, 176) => -0.01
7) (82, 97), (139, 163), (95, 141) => -0.01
